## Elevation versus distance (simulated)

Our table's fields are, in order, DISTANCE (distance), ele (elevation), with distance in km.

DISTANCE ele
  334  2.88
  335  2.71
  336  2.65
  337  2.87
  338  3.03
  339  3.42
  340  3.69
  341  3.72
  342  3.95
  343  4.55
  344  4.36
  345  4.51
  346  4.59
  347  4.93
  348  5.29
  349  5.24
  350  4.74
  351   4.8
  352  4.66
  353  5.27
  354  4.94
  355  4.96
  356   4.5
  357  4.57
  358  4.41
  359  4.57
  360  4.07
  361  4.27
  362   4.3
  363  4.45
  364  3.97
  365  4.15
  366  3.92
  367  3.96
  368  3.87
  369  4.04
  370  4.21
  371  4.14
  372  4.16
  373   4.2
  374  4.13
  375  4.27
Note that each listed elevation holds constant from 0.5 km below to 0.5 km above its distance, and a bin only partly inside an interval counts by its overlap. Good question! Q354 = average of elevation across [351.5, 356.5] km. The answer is 4.87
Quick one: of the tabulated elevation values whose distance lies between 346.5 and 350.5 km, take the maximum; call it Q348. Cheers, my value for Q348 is 5.29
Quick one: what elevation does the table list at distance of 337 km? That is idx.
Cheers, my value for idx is 2.87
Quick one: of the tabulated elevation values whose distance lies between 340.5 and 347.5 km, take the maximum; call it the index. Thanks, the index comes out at 4.93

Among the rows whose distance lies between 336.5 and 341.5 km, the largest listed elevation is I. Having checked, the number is 3.72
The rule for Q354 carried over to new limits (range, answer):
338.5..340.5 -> 3.55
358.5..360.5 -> 4.32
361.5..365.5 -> 4.22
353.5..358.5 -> 4.68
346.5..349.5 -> 5.15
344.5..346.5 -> 4.55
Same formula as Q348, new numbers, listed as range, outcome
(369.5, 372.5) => 4.21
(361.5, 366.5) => 4.45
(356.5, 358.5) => 4.57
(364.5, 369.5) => 4.15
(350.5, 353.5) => 5.27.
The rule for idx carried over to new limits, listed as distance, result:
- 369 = 4.04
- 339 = 3.42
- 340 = 3.69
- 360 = 4.07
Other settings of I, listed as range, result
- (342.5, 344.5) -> 4.55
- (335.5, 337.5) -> 2.87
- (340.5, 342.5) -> 3.95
